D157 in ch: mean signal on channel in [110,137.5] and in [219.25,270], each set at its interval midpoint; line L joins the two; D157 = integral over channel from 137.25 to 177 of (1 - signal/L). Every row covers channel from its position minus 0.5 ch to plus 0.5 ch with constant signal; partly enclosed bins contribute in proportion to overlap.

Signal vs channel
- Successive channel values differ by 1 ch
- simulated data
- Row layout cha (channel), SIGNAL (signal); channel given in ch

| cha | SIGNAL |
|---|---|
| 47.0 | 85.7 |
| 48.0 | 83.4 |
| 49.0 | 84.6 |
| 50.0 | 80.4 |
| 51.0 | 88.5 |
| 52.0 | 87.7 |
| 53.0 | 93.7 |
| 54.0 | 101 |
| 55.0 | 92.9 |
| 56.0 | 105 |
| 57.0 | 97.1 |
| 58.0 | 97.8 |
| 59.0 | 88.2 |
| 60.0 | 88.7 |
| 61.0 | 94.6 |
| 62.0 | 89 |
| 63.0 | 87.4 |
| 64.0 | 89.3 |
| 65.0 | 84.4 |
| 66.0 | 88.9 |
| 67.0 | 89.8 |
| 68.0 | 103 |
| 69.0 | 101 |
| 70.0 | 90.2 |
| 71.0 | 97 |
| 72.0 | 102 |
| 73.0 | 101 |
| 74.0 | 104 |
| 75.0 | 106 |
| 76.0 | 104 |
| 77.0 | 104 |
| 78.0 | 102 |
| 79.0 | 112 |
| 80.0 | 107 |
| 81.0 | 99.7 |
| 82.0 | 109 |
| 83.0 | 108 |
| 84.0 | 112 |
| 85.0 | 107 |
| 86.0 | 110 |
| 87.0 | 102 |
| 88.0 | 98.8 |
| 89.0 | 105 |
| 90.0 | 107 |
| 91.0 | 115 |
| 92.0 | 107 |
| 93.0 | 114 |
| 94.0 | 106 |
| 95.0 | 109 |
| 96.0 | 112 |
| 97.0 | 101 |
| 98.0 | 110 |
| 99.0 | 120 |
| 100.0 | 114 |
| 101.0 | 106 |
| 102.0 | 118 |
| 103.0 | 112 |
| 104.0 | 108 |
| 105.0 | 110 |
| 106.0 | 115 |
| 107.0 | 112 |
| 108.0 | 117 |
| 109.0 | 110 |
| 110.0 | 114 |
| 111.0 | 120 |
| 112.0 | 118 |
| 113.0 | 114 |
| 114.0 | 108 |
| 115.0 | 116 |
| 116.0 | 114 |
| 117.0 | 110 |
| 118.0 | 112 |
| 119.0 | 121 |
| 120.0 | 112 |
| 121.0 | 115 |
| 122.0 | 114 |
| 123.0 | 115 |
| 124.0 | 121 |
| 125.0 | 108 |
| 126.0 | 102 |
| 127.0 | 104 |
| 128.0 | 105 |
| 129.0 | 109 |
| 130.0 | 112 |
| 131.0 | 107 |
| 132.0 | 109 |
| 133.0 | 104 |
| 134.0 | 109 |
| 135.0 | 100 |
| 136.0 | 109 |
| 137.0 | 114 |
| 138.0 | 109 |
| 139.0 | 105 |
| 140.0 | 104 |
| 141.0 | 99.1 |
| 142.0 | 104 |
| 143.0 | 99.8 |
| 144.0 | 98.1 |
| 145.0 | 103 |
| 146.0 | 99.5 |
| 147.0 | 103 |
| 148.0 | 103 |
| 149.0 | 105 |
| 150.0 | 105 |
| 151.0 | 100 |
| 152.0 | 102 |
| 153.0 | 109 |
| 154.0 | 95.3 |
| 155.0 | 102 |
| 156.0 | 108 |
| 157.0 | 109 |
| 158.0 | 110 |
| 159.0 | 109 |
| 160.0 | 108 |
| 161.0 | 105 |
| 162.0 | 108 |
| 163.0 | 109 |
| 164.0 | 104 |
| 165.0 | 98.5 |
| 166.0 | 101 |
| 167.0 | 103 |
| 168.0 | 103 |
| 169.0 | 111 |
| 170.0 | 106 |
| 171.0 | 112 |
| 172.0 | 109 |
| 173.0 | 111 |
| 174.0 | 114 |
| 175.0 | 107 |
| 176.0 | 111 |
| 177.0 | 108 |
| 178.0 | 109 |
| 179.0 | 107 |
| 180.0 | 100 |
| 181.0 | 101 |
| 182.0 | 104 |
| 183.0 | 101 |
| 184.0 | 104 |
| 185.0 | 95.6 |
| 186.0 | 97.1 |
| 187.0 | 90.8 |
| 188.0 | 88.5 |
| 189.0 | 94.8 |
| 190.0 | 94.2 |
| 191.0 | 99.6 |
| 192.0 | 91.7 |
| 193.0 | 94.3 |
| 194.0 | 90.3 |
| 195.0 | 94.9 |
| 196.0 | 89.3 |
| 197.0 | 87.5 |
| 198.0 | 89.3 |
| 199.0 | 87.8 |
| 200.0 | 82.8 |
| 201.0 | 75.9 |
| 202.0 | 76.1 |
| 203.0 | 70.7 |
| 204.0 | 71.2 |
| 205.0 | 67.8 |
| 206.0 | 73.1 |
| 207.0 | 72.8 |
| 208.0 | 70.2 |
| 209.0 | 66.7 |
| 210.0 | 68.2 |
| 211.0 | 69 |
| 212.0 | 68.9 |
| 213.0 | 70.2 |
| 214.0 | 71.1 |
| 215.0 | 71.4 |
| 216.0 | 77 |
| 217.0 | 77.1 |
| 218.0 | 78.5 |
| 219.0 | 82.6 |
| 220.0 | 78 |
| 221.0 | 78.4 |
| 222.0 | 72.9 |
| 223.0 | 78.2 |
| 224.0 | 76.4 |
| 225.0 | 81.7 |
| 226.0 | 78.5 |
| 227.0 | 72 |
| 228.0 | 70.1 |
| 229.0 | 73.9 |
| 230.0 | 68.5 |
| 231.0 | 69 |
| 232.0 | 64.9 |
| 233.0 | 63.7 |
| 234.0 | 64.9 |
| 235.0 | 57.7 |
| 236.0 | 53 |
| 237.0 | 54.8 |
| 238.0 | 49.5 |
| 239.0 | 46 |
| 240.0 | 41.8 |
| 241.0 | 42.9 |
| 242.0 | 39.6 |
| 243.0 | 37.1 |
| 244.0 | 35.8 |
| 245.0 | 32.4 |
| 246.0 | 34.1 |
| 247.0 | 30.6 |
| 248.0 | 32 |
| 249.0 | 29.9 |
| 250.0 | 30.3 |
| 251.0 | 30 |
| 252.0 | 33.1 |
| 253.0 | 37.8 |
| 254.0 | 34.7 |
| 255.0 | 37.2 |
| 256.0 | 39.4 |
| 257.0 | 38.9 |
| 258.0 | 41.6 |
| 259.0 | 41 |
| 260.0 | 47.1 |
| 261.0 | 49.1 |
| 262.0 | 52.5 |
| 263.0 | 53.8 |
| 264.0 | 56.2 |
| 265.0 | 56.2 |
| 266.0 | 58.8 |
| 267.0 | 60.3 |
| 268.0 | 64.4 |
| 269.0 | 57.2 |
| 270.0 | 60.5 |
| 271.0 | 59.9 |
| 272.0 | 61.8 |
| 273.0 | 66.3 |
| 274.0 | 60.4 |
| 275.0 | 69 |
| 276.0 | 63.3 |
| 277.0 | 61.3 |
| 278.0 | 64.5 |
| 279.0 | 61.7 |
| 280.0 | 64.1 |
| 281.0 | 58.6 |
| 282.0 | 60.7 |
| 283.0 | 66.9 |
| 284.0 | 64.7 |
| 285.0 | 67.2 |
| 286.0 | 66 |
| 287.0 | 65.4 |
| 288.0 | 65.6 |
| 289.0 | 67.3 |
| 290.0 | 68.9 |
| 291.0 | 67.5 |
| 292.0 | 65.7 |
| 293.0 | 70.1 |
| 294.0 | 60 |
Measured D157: -4.5 ch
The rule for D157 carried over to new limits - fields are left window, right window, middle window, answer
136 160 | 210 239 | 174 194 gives -2.7 ch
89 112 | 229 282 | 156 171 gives -3.4 ch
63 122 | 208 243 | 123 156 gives -4.3 ch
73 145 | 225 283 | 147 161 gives -2.1 ch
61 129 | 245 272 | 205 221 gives -2.8 ch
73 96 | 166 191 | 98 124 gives -2.0 ch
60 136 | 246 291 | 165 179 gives -4.0 ch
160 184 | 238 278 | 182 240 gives 1.6 ch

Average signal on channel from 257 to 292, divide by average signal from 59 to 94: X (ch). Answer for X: 0.59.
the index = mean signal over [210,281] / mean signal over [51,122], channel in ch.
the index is 0.54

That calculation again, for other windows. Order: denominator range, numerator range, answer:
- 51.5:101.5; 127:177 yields 1.04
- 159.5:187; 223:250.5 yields 0.51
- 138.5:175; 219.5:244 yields 0.60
